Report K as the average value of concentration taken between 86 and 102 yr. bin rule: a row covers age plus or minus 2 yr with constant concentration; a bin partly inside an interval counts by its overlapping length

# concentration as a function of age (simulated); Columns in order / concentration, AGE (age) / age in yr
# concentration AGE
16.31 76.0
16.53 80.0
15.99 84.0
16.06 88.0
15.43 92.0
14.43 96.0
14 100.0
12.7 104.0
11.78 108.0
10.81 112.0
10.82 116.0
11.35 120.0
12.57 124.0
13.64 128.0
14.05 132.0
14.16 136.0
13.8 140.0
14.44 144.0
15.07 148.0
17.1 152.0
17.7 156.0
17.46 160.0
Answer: 15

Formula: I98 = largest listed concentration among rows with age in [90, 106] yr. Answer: 15.43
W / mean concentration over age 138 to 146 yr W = 14.1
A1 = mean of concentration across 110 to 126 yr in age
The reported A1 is 11.4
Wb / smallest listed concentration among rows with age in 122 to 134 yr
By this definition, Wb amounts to 12.57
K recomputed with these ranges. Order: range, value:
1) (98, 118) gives 12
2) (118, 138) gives 13.2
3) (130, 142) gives 14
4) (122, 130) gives 13.1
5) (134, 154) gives 14.9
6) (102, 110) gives 12.2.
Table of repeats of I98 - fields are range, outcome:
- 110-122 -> 11.35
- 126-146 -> 14.44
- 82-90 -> 16.06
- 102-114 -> 12.7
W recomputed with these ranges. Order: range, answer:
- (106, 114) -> 11.3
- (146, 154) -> 16.1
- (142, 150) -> 14.8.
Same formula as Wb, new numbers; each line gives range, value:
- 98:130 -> 10.81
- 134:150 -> 13.8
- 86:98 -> 14.43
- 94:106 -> 12.7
